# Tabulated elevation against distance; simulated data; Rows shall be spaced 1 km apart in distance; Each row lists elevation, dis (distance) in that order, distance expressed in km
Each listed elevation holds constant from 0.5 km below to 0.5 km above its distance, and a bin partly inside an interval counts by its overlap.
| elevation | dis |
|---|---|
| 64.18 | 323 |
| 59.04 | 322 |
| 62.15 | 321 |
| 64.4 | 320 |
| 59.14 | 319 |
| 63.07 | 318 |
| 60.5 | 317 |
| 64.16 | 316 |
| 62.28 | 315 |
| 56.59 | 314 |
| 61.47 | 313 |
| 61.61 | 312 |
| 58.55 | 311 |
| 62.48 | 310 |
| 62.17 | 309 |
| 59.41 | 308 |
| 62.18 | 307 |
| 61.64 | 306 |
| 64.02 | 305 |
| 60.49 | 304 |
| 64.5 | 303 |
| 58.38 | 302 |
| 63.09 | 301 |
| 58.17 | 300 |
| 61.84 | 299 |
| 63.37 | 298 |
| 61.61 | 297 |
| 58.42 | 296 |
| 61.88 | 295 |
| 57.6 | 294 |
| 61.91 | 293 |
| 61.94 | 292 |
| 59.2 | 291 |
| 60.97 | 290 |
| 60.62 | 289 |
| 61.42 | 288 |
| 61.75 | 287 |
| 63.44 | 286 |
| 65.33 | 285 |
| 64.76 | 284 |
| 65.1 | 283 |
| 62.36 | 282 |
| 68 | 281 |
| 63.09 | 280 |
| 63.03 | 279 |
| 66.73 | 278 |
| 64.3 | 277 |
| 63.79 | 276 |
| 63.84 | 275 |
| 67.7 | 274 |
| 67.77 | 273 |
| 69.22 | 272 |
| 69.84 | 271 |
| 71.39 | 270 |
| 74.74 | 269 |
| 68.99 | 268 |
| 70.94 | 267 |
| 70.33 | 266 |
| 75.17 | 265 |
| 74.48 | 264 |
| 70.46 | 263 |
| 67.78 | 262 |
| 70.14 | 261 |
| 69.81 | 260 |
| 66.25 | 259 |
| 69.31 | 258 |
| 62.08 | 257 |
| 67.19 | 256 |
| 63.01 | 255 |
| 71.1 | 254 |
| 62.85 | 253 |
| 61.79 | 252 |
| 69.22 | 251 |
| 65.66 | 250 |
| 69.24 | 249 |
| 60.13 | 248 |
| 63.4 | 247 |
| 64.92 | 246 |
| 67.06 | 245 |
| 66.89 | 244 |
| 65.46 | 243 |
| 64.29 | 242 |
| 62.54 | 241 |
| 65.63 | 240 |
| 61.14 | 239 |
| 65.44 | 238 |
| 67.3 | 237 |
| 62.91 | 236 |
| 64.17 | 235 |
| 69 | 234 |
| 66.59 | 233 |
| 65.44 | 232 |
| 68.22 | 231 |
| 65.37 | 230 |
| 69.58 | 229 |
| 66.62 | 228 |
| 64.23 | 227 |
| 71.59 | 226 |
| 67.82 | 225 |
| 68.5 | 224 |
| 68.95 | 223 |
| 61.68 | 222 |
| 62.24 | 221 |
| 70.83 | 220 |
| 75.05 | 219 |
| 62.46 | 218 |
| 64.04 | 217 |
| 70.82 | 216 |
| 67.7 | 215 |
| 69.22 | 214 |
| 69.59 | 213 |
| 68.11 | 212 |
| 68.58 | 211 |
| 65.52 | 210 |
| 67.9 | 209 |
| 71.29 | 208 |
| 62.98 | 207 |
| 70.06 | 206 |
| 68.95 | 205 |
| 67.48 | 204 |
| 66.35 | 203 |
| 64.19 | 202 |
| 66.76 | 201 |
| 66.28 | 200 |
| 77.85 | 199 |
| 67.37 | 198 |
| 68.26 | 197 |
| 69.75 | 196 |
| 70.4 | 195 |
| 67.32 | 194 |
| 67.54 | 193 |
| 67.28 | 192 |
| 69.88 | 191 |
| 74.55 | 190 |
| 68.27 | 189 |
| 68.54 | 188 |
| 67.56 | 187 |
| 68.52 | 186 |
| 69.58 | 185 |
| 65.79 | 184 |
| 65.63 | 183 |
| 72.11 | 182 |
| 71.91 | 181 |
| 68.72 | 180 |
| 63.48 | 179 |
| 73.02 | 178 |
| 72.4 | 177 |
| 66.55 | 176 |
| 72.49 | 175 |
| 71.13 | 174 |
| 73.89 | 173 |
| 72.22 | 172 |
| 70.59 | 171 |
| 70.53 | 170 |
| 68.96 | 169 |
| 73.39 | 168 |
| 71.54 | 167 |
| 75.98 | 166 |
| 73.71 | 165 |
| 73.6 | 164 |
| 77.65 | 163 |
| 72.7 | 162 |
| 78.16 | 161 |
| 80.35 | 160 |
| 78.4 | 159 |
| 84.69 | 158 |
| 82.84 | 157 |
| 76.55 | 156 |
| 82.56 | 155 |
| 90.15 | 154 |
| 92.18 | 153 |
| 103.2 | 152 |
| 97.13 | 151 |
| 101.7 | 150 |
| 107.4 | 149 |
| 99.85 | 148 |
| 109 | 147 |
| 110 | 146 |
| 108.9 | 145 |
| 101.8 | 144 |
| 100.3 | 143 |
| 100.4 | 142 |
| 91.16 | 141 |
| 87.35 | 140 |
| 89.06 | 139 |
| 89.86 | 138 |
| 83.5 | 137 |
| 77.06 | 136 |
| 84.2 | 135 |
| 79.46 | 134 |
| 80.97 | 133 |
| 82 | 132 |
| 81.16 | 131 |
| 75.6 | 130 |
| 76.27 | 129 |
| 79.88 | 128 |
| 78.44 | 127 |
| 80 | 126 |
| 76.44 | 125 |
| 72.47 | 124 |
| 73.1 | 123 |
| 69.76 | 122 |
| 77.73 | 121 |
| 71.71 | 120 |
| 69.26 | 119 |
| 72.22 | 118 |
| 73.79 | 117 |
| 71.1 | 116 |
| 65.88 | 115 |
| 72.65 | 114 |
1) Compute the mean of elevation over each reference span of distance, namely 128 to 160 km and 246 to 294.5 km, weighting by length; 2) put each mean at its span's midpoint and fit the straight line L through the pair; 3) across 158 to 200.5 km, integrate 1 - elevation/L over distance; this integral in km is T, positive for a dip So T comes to 6.23 km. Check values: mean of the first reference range 90.2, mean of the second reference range 66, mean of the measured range 71.2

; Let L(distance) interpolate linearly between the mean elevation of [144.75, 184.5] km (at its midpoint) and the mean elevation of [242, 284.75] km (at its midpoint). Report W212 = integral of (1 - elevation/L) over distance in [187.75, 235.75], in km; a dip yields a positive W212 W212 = 3.9 km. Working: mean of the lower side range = 80.3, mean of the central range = 67.9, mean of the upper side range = 67.1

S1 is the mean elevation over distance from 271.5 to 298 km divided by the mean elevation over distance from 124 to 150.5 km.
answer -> 0.71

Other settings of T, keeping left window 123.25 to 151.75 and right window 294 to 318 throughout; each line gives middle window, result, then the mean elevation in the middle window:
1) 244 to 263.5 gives 1.0 km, 66.4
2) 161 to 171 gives 1.3 km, 73.2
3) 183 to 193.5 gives 1.6 km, 68.6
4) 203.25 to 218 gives 1.8 km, 67.8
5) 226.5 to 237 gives 1.0 km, 66.3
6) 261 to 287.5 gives -0.4 km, 67.5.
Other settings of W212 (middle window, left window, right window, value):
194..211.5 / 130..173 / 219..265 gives 1.6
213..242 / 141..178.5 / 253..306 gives 2.7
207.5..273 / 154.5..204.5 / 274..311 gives -0.8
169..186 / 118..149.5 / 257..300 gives 2.1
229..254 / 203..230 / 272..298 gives 0.2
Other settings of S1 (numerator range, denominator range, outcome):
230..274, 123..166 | 0.78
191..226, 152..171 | 0.87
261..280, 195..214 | 1.01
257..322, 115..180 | 0.79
